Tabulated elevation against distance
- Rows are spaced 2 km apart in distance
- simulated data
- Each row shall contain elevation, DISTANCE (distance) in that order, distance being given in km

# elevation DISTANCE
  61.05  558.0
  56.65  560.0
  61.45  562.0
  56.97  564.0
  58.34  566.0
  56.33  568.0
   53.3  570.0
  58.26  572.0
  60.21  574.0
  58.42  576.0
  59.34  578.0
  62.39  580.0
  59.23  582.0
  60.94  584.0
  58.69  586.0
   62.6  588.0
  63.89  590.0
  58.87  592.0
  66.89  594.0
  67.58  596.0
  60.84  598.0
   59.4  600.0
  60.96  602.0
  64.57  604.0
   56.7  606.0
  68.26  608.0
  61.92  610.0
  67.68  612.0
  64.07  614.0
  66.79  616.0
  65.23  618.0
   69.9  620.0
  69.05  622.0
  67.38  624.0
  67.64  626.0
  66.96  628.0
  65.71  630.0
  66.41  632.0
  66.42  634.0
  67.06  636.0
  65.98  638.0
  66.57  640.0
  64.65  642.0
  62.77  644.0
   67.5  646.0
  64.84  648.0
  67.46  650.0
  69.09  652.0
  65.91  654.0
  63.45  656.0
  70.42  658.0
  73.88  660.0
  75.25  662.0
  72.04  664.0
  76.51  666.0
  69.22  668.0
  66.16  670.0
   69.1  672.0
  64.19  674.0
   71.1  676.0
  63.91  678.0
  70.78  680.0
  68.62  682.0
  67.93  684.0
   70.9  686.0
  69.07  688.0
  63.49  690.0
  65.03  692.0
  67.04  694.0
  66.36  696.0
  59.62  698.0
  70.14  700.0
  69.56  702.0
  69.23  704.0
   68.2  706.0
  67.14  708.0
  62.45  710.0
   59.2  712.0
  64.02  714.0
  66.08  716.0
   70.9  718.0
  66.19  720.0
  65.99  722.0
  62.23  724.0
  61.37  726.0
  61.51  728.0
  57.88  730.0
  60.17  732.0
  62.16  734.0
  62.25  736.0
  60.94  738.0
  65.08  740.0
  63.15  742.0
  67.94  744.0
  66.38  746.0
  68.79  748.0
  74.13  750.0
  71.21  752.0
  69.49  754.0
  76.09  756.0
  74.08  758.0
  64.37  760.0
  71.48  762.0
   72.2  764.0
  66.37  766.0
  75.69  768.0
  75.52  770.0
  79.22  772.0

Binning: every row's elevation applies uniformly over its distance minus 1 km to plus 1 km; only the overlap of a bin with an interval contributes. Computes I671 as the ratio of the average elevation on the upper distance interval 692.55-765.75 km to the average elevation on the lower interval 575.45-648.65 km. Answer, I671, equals 1.03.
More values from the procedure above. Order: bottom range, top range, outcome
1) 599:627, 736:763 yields 1.05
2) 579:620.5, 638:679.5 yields 1.08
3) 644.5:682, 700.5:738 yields 0.93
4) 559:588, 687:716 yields 1.12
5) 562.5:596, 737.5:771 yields 1.16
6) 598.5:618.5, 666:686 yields 1.08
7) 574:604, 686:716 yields 1.07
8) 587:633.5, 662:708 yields 1.05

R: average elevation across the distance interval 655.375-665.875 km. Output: 71.7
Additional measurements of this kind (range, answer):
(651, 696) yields 68.7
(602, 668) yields 67.1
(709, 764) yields 65.9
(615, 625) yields 67.7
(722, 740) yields 61.6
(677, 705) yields 67.3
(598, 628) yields 64.9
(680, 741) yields 65.1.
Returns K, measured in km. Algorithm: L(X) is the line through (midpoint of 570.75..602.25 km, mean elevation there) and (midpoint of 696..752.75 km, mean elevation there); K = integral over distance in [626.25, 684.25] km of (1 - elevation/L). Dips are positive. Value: -4.4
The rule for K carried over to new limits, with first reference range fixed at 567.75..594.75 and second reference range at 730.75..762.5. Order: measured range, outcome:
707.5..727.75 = 0.5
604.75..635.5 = -2.2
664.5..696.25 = -1.9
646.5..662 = -1.3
